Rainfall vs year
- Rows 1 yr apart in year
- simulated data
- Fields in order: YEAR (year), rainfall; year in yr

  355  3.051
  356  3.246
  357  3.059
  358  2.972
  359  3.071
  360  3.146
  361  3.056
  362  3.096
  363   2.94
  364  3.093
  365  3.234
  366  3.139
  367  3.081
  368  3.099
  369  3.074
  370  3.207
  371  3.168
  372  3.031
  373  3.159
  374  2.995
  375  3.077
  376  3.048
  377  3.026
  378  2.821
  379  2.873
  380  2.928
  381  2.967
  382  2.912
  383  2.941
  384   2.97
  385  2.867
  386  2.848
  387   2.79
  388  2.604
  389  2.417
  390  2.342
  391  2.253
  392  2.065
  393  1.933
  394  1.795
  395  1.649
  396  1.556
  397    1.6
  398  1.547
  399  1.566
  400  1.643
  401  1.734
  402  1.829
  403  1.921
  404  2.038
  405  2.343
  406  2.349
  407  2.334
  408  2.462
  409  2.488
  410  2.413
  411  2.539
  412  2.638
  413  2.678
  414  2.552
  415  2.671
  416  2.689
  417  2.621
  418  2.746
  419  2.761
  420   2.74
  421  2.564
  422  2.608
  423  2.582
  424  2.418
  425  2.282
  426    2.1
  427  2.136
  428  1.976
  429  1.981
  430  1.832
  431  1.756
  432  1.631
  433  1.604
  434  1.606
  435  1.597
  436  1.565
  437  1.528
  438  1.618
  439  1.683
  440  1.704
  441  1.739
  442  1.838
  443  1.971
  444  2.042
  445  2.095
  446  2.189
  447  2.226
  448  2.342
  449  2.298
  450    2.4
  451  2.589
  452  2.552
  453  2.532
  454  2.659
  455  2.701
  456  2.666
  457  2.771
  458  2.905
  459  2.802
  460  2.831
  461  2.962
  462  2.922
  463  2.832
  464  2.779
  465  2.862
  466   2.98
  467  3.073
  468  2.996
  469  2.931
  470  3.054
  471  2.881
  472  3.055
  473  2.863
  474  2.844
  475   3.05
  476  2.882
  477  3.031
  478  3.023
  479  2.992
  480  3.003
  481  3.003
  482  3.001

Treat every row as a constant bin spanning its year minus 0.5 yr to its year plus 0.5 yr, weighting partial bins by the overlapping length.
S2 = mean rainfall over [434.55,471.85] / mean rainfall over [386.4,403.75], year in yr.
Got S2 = 1.24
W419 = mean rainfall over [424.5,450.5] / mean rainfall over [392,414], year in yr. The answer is 0.9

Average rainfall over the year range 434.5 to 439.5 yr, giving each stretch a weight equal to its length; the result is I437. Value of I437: 1.6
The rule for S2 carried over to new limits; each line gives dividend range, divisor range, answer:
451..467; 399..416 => 1.22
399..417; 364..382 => 0.75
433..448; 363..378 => 0.59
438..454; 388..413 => 1.03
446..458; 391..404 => 1.43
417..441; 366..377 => 0.66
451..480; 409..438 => 1.28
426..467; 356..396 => 0.80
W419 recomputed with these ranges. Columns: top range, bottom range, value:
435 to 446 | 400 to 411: 0.82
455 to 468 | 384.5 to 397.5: 1.30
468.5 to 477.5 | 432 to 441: 1.82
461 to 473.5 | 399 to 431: 1.26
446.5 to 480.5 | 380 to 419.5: 1.20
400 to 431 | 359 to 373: 0.76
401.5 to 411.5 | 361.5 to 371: 0.73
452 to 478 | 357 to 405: 1.10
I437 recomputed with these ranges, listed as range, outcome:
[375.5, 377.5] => 3.04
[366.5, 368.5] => 3.09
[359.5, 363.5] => 3.06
